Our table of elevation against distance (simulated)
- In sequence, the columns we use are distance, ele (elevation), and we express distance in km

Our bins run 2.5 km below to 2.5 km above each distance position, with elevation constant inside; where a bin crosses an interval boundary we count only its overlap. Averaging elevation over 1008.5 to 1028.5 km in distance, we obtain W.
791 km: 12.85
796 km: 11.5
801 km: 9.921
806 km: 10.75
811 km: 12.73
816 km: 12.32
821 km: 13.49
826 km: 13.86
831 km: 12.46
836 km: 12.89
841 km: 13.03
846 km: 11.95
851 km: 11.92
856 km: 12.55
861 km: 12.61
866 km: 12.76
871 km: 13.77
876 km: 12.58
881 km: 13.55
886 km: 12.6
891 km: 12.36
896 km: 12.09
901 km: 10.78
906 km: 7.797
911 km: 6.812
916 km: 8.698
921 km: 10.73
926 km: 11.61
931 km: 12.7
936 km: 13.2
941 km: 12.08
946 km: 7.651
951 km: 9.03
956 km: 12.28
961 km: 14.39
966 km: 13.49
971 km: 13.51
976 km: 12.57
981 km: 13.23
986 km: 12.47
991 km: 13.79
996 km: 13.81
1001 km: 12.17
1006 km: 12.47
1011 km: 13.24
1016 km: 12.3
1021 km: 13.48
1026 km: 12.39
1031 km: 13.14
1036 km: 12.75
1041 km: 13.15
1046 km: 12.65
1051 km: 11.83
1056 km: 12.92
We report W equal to 12.9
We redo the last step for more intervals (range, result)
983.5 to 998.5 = 13.4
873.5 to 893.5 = 12.8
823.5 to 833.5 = 13.2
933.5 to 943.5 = 12.6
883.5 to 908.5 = 11.1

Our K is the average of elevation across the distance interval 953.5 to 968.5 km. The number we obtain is 13.4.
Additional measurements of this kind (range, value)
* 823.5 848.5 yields 12.8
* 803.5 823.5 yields 12.3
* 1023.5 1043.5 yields 12.9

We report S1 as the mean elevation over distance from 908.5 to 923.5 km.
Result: 8.75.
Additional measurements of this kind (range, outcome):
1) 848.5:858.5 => 12.2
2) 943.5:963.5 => 10.8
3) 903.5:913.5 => 7.3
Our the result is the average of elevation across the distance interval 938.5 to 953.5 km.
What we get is 9.59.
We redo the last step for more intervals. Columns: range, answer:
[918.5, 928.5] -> 11.2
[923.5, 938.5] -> 12.5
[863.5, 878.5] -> 13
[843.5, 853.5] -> 11.9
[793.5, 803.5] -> 10.7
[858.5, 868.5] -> 12.7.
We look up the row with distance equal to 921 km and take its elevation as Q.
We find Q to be 10.73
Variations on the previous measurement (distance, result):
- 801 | 9.921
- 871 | 13.77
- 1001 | 12.17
